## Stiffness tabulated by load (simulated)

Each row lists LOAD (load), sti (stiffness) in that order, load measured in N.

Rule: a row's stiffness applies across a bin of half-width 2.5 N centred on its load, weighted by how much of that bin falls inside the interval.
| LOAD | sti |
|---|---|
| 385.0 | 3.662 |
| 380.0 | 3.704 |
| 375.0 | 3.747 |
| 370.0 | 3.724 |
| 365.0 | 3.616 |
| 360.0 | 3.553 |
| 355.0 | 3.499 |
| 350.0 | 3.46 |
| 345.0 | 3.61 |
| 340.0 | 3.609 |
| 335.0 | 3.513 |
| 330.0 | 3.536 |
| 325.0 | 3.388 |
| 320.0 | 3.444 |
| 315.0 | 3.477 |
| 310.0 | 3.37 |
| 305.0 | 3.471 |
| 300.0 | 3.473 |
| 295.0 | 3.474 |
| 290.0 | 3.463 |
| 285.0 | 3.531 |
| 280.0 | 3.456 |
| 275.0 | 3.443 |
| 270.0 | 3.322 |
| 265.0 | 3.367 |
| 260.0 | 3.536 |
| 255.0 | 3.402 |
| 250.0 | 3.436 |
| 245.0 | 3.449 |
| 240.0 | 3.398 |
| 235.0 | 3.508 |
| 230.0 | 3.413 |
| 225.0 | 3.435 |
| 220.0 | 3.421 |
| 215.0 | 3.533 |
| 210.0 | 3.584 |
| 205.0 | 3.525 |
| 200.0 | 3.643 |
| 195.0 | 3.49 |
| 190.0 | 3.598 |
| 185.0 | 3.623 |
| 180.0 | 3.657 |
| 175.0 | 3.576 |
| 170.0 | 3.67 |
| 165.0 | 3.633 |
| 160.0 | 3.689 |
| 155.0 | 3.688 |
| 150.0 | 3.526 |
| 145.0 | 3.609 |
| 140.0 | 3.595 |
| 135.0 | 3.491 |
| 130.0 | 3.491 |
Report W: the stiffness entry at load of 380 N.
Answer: 3.704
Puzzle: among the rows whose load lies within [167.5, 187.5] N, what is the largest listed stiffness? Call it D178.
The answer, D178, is 3.67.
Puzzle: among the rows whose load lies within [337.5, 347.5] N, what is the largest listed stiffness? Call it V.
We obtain 3.61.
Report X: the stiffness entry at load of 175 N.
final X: 3.576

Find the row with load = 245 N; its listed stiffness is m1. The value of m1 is 3.449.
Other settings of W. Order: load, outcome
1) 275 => 3.443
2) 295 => 3.474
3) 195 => 3.49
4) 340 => 3.609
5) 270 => 3.322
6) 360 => 3.553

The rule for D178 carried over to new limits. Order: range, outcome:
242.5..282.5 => 3.536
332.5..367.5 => 3.616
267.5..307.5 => 3.531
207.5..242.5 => 3.584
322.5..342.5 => 3.609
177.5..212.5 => 3.657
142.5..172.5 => 3.689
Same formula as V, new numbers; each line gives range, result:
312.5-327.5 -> 3.477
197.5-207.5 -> 3.643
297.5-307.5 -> 3.473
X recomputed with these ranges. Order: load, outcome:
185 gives 3.623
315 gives 3.477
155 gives 3.688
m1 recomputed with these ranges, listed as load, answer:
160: 3.689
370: 3.724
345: 3.61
